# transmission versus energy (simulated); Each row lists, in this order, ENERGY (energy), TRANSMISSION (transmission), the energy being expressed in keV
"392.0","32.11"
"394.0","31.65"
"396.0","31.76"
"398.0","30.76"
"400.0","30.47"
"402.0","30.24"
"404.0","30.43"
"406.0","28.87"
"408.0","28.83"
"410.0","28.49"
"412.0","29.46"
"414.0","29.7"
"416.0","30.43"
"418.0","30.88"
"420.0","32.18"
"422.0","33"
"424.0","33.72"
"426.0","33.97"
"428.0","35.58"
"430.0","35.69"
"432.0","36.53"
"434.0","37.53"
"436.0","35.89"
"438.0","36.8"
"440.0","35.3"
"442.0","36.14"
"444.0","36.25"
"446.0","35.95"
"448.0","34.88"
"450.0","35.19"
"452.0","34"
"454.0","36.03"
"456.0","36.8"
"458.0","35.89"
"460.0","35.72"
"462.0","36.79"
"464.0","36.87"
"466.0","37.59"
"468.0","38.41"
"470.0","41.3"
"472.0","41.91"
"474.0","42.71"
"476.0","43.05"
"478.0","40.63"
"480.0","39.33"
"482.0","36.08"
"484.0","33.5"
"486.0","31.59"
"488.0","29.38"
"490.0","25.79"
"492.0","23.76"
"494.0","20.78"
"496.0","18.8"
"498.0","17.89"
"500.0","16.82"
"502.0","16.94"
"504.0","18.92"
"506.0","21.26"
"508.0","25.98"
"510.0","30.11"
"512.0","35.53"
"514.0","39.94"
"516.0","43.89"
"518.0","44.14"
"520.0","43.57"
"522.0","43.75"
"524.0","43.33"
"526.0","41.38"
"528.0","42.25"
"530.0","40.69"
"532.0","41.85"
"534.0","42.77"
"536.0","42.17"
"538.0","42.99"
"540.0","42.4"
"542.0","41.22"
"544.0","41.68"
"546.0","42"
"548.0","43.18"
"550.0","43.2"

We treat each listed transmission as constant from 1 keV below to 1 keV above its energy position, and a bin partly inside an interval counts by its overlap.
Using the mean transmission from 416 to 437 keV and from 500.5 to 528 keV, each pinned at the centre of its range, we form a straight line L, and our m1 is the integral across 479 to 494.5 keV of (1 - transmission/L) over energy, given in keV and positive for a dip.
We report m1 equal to 1.8 keV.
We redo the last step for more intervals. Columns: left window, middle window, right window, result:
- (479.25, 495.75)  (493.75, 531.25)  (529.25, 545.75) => 4.3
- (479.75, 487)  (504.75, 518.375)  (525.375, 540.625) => 1.9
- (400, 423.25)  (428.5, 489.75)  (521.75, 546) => -3.2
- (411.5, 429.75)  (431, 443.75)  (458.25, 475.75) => -0.6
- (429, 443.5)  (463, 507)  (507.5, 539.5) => 9.0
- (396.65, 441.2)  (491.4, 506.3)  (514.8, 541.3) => 7.7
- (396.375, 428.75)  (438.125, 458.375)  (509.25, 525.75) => -0.8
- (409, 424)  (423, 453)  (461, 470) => -1.5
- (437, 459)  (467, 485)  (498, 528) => -2.6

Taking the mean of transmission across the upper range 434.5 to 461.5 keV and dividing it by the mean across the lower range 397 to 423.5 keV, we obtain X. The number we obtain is 1.18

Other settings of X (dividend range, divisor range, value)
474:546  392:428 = 1.12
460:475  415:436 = 1.15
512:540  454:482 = 1.09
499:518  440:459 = 0.80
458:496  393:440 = 1.08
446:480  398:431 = 1.21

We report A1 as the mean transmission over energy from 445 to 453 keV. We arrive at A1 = 35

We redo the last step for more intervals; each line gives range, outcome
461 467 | 37.1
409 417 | 29.5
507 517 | 35.1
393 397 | 31.7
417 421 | 31.5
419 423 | 32.6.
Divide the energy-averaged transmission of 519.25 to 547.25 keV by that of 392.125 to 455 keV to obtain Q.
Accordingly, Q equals 1.3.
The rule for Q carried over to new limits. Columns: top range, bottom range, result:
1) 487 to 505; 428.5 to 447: 0.58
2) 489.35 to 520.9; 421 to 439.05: 0.78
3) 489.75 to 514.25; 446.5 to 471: 0.64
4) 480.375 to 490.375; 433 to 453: 0.90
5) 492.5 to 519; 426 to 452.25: 0.75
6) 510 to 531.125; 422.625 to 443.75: 1.16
